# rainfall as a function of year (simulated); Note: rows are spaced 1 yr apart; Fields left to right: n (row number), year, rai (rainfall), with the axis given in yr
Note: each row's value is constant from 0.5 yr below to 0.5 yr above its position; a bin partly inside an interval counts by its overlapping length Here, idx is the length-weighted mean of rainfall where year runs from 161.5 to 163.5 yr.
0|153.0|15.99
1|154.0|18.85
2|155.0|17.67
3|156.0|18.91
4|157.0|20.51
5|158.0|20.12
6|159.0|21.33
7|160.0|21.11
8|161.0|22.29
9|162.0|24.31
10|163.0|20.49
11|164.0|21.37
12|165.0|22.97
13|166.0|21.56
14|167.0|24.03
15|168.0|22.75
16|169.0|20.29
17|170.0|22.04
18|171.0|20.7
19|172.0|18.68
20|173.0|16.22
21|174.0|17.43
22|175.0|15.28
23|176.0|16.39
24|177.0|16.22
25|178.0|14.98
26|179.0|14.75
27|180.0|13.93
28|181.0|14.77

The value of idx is 22.4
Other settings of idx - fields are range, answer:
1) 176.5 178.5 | 15.6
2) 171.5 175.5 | 16.9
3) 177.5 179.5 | 14.9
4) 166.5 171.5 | 22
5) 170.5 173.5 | 18.5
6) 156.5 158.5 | 20.3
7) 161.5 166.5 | 22.1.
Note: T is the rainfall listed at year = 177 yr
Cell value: 16.22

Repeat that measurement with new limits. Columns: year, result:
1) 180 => 13.93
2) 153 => 15.99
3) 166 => 21.56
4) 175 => 15.28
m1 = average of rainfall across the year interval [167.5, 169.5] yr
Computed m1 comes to 21.5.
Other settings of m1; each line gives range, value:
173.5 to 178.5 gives 16.1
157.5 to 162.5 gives 21.8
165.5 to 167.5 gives 22.8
